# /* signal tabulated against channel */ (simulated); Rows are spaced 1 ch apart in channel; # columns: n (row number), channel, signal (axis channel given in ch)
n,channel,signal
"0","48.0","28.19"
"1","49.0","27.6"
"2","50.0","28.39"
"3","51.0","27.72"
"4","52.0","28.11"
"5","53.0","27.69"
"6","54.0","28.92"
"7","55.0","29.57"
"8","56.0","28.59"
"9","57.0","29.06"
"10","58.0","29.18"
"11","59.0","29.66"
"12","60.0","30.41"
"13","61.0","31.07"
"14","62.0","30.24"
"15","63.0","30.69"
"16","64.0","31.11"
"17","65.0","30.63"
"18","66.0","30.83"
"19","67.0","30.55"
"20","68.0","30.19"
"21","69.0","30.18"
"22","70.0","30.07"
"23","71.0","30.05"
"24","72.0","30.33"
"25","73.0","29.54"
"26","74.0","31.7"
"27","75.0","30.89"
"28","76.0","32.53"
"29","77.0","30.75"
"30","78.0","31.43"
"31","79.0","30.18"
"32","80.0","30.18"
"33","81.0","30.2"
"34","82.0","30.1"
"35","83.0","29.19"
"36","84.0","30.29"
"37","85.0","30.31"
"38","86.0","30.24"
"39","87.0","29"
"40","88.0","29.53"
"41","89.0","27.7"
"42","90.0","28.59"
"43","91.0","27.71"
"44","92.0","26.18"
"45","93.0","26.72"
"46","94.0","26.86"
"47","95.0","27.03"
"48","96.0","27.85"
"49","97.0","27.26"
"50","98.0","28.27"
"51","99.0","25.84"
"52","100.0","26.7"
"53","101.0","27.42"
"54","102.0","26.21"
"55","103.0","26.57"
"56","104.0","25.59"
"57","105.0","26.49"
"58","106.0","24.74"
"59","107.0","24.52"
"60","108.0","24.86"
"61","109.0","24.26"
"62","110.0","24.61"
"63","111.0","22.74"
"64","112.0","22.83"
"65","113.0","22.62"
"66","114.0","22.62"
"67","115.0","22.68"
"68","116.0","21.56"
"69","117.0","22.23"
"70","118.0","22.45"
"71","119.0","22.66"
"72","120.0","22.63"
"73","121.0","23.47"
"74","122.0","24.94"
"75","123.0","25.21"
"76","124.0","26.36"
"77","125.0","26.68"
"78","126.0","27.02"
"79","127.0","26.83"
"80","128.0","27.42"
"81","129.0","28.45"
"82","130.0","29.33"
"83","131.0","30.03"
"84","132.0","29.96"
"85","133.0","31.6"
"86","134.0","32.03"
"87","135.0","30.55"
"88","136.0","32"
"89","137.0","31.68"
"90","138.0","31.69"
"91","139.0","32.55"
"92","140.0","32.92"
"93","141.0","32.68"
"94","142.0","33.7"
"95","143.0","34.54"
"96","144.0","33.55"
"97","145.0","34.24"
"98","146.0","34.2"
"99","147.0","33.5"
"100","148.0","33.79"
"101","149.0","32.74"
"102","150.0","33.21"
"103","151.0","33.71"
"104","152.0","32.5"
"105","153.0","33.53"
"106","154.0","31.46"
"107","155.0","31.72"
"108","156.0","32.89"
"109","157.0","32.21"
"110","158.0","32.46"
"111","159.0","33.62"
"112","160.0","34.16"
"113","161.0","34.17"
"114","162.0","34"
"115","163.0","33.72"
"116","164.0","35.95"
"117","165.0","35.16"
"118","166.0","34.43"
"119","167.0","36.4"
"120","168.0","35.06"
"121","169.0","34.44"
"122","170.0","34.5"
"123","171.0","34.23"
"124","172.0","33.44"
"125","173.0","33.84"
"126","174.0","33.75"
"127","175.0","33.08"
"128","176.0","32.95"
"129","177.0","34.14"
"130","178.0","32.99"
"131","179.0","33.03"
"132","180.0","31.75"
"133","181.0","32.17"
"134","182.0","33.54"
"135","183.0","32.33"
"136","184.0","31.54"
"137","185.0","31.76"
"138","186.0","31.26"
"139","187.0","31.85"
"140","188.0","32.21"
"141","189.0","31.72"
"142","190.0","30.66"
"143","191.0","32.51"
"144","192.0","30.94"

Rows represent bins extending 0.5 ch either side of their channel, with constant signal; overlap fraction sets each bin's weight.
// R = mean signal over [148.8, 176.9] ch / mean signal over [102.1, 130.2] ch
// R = 1.36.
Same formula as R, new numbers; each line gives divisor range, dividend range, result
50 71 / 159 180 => 1.15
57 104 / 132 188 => 1.13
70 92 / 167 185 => 1.12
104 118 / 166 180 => 1.44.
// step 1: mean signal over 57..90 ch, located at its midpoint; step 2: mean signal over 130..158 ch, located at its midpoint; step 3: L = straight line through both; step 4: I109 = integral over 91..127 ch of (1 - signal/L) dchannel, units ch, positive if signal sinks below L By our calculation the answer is 7.2 ch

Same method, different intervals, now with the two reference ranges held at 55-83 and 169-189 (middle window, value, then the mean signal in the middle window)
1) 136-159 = -0.6 ch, 33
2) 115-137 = 3.4 ch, 26.8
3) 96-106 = 1.4 ch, 26.7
